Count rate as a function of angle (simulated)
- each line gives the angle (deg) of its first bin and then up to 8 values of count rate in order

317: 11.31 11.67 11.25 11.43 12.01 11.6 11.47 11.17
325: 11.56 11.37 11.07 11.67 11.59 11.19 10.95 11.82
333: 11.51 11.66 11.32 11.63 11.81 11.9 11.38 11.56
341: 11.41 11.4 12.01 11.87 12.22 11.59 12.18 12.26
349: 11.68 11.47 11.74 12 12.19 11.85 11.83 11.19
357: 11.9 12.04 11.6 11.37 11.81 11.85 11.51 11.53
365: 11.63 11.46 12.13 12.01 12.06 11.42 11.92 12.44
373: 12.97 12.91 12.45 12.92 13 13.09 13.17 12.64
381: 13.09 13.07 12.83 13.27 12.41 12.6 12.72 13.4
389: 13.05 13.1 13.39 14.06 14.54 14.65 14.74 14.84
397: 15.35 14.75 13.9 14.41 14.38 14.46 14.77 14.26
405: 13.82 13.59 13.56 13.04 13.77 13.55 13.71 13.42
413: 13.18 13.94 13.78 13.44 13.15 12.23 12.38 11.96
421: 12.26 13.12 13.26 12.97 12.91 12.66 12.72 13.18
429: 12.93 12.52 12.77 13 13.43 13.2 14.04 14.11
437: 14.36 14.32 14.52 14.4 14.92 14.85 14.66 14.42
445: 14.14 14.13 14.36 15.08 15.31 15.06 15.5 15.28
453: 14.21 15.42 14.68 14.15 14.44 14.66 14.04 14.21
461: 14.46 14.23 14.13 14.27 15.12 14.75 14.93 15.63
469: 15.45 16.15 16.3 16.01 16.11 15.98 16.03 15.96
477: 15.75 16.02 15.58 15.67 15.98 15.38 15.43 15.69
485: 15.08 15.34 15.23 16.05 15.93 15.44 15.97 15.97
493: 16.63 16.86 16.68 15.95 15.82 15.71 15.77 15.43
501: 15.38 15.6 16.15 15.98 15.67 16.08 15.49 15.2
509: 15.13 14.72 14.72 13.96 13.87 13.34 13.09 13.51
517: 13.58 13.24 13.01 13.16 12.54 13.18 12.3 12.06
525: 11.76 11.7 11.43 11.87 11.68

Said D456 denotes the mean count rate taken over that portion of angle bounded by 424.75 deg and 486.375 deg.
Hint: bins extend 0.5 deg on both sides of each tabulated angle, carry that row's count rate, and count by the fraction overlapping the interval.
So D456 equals 14.7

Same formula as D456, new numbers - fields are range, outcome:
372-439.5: 13.4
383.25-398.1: 13.7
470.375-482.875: 15.9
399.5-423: 13.5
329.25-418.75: 12.7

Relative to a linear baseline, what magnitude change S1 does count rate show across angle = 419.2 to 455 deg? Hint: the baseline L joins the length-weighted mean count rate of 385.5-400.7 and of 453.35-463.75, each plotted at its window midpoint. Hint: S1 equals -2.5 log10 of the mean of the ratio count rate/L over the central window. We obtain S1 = 0.03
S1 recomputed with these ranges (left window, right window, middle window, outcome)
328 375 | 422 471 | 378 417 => -0.057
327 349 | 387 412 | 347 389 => 0.049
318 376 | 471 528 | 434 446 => -0.054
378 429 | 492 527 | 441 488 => -0.080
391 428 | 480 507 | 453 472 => 0.012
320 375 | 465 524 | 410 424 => 0.023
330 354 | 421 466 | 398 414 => -0.055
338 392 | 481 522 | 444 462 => -0.044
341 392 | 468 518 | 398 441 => 0.008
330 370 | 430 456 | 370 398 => -0.049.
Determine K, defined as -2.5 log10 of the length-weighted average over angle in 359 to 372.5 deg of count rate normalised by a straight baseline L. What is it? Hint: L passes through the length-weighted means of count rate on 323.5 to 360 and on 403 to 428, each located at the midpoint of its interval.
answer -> 0.035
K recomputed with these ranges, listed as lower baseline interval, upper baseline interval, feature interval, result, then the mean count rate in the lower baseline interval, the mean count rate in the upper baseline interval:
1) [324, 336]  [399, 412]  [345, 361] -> 0.03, 11.4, 13.9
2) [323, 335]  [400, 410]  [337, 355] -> 0.02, 11.4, 14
